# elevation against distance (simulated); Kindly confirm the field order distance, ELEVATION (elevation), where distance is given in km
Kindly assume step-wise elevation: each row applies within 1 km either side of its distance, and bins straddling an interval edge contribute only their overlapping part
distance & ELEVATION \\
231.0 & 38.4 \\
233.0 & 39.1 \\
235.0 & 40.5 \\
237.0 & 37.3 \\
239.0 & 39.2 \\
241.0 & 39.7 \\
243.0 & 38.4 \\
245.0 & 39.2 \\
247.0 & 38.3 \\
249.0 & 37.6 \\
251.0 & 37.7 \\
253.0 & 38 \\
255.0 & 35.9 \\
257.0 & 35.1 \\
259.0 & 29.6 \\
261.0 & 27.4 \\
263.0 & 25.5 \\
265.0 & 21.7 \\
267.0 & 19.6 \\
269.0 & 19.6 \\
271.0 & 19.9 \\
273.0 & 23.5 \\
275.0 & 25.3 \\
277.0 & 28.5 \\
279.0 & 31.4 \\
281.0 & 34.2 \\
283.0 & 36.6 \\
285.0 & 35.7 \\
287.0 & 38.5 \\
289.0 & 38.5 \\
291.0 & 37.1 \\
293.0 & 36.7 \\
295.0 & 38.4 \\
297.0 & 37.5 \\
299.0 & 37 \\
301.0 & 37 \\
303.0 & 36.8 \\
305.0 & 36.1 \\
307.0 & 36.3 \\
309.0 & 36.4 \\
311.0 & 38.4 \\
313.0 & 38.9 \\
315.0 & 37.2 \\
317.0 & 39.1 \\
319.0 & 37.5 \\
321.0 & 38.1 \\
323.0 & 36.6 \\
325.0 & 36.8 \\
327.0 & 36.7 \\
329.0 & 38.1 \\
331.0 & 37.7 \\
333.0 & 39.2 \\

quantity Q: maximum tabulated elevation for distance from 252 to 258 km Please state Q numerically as 38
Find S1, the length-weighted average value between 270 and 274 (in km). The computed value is 21.7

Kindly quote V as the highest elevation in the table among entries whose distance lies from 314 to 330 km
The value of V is 39.1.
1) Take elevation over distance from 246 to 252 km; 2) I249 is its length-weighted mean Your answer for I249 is 37.9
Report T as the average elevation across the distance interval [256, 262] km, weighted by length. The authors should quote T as 30.7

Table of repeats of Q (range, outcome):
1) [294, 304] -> 38.4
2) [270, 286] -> 36.6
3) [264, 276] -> 25.3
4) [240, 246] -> 39.7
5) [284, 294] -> 38.5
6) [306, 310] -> 36.4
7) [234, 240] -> 40.5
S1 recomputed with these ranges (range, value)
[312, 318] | 38.4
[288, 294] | 37.4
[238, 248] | 39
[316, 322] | 38.2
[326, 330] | 37.4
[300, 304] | 36.9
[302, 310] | 36.4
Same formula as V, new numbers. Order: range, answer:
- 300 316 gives 38.9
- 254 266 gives 35.9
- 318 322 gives 38.1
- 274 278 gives 28.5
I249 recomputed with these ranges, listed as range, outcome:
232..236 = 39.8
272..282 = 28.6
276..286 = 33.3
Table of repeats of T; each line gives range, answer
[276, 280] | 29.9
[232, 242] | 39.2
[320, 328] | 37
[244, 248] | 38.8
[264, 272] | 20.2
